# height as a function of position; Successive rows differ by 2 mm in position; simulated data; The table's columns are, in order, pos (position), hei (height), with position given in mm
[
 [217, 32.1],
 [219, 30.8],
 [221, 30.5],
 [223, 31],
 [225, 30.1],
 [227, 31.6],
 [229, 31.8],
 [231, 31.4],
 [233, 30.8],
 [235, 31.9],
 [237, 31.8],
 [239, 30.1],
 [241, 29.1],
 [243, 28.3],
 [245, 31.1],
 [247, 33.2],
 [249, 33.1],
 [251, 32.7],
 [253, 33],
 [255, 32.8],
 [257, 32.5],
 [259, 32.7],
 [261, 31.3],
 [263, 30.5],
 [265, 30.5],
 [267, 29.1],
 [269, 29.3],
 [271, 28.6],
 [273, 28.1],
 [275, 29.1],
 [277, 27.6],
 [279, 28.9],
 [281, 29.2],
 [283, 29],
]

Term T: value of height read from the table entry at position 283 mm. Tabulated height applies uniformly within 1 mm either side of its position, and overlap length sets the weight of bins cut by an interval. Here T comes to 29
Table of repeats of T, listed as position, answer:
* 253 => 33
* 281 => 29.2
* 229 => 31.8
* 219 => 30.8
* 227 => 31.6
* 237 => 31.8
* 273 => 28.1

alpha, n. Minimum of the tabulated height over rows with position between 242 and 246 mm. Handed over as 28.3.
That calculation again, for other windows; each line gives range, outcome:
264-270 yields 29.1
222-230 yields 30.1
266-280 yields 27.6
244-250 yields 31.1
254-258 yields 32.5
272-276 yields 28.1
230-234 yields 30.8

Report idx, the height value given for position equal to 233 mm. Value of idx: 30.8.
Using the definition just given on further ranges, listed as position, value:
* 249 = 33.1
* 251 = 32.7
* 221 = 30.5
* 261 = 31.3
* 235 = 31.9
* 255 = 32.8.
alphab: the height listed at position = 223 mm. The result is 31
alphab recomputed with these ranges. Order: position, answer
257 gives 32.5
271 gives 28.6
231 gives 31.4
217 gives 32.1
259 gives 32.7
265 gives 30.5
